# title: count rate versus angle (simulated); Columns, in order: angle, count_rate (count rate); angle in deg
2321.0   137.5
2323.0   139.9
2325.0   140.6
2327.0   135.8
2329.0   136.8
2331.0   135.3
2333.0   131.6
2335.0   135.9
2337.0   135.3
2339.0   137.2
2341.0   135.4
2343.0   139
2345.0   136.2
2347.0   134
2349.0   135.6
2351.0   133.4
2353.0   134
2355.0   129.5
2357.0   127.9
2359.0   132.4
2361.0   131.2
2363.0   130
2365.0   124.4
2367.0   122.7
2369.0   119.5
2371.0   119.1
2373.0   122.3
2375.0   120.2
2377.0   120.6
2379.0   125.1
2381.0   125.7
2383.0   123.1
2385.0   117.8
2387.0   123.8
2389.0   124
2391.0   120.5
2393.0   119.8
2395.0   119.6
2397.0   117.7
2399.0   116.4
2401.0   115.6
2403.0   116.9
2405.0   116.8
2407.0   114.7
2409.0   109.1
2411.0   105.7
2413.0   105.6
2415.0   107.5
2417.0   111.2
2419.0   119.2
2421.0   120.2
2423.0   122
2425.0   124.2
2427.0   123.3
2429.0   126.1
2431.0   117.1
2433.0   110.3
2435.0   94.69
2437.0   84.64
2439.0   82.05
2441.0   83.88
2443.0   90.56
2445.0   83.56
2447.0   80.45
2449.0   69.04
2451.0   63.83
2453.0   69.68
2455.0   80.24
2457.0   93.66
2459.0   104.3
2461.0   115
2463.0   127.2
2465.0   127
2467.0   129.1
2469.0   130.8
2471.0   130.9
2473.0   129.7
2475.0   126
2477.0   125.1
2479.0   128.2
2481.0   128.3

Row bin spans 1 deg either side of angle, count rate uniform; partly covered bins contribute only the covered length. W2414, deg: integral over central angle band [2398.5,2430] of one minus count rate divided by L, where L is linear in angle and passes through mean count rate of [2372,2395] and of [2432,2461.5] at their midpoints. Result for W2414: -3.5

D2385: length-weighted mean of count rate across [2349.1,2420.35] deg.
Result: 121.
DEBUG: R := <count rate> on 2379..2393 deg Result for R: 122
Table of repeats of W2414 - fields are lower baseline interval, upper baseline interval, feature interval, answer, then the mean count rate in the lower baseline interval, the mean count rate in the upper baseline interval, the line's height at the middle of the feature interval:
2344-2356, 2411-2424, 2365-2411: 1.13 deg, 134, 114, 122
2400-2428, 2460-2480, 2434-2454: 6.77 deg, 115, 127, 121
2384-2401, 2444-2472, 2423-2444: 0.64 deg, 120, 100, 108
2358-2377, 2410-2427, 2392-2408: 0.16 deg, 124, 115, 118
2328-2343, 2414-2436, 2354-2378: 0.74 deg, 136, 116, 129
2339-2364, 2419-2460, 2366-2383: 0.24 deg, 133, 96.8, 124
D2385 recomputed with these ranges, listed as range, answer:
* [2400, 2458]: 101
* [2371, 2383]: 122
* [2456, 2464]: 110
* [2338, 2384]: 129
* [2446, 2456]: 72.6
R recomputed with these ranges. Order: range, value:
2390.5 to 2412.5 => 115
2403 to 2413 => 112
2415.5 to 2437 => 115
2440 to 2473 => 99.6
